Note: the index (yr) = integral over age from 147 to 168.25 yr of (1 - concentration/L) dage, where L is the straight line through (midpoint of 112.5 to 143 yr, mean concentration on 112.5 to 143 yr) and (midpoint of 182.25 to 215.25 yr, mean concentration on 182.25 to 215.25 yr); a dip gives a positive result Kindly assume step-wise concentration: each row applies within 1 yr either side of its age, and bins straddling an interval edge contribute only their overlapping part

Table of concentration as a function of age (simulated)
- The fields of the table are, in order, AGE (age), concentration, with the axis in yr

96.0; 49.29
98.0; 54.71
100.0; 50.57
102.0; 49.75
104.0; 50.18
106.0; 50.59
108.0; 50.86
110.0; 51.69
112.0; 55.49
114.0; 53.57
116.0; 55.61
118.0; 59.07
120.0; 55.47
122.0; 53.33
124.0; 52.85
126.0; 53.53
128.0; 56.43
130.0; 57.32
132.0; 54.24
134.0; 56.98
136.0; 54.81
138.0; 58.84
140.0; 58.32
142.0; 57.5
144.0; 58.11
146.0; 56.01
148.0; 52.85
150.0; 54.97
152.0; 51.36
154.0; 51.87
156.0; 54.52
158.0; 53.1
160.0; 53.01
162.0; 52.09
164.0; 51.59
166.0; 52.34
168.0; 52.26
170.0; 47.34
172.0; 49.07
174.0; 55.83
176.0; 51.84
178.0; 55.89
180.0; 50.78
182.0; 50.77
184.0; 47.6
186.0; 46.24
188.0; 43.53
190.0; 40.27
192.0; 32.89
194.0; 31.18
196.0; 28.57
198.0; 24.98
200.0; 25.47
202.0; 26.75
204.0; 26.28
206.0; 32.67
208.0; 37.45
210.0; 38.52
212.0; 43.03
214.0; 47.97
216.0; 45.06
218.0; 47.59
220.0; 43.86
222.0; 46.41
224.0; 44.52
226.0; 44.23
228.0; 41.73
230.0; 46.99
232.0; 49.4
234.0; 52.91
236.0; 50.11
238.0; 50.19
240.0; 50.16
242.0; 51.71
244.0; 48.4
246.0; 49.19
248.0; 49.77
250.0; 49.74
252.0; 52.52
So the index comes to -2.3 yr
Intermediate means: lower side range 55.9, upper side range 36.2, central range 52.7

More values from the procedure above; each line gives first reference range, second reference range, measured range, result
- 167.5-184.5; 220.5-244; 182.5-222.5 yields 9.5 yr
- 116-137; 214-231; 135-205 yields 5.1 yr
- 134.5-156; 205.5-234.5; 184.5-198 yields 3.3 yr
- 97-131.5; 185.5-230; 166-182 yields -2.9 yr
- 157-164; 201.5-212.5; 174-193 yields -1.5 yr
